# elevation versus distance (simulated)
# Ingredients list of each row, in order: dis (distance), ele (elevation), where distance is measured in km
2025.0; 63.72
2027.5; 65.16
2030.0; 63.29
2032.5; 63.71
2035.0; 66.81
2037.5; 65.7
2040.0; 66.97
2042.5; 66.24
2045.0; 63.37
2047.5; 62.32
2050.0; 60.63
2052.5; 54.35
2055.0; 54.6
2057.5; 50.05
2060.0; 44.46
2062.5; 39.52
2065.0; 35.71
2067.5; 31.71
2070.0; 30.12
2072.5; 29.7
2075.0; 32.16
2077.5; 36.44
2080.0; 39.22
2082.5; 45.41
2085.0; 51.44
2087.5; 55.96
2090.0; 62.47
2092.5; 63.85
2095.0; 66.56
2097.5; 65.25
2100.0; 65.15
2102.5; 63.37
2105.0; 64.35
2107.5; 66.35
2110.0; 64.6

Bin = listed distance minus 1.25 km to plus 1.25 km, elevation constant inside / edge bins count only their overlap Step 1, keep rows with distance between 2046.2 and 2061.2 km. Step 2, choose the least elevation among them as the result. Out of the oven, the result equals 44.46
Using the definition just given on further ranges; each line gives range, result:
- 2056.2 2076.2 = 29.7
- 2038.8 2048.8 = 62.32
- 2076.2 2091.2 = 36.44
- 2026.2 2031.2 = 63.29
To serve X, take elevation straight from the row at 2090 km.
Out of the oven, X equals 62.47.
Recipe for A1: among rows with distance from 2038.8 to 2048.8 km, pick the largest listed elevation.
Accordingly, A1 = 66.97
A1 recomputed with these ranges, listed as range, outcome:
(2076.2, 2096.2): 66.56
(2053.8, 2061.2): 54.6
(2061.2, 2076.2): 39.52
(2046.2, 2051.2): 62.32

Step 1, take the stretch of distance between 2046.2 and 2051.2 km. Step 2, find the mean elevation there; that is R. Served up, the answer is 61.5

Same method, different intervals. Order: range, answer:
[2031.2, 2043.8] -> 65.9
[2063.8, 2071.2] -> 32.5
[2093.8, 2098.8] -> 65.9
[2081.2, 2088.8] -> 50.9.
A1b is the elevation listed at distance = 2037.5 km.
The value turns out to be 65.7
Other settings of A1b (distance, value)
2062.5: 39.52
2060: 44.46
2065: 35.71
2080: 39.22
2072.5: 29.7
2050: 60.63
